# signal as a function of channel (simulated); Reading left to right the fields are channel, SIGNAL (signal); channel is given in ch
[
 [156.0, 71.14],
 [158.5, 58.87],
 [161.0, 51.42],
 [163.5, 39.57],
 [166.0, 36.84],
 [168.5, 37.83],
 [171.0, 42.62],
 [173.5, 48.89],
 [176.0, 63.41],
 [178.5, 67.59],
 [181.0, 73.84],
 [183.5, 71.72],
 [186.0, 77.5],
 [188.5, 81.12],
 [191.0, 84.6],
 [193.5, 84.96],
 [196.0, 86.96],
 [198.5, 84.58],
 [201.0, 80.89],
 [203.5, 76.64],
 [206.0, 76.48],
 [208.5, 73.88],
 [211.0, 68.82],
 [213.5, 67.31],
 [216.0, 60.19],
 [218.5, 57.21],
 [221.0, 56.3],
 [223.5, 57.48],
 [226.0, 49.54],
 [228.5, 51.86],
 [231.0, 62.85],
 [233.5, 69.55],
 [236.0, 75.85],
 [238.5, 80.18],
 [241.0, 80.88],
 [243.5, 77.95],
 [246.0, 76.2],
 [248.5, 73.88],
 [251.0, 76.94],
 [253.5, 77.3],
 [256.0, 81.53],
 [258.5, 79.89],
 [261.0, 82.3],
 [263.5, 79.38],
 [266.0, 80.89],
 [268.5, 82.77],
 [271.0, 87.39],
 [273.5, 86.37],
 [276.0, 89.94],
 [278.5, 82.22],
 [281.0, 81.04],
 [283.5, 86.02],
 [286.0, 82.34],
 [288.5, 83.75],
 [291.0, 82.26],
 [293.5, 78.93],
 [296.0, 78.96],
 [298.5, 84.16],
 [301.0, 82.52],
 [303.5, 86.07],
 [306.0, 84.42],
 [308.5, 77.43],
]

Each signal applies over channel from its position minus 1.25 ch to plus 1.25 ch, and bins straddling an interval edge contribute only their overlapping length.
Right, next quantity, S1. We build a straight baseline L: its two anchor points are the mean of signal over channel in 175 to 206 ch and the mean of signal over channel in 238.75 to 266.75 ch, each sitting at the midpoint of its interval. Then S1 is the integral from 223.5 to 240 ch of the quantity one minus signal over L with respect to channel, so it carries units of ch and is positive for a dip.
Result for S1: 2.9 ch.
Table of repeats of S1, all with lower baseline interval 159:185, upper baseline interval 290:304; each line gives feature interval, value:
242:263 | -1.9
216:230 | 2.2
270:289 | -1.7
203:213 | -1.8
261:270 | -0.8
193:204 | -4.3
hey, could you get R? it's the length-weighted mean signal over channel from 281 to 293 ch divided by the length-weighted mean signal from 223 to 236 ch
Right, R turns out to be 1.4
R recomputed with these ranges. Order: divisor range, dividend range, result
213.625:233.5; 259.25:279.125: 1.45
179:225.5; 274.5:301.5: 1.14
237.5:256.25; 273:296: 1.07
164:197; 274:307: 1.28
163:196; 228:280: 1.23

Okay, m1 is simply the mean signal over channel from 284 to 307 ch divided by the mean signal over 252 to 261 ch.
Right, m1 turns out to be 1.0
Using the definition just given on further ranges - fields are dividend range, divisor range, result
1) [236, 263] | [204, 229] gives 1.25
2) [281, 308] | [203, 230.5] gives 1.32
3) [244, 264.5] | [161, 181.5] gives 1.55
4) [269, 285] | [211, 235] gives 1.43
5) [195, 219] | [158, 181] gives 1.45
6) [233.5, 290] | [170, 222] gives 1.14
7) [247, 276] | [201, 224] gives 1.21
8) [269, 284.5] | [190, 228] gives 1.21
